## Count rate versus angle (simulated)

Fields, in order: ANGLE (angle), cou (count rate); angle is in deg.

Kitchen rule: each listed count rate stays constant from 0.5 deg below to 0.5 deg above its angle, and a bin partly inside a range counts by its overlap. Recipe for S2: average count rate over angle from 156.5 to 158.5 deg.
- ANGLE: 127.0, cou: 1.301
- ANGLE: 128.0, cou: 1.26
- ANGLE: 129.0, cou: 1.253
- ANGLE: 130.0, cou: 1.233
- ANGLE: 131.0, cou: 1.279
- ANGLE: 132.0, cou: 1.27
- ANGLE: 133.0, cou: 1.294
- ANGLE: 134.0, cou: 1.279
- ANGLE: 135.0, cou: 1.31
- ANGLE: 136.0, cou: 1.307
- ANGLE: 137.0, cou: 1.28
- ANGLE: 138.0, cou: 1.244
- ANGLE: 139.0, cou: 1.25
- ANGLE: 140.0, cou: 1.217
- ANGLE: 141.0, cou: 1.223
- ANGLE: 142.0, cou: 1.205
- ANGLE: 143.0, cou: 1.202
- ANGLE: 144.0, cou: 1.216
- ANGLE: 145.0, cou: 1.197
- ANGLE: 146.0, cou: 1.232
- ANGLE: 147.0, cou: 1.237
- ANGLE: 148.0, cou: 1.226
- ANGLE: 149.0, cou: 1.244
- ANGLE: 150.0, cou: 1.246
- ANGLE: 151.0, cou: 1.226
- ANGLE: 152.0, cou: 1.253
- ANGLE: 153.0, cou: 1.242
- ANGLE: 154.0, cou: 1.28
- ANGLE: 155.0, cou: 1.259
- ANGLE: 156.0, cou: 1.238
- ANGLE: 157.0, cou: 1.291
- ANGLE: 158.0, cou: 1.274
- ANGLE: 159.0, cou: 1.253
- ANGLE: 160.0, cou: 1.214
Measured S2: 1.28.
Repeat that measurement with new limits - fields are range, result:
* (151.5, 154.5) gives 1.26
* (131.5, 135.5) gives 1.29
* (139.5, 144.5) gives 1.21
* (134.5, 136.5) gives 1.31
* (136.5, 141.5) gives 1.24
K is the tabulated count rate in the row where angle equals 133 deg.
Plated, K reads 1.294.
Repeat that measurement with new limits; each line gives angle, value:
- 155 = 1.259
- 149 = 1.244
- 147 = 1.237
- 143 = 1.202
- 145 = 1.197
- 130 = 1.233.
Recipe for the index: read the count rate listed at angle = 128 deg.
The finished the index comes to 1.26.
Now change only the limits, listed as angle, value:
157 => 1.291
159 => 1.253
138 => 1.244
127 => 1.301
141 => 1.223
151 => 1.226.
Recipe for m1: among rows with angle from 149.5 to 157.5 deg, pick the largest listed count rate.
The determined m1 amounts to 1.291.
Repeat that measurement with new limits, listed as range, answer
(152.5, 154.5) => 1.28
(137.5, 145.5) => 1.25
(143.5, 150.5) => 1.246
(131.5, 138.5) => 1.31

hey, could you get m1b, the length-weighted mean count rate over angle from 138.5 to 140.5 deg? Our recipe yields 1.23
